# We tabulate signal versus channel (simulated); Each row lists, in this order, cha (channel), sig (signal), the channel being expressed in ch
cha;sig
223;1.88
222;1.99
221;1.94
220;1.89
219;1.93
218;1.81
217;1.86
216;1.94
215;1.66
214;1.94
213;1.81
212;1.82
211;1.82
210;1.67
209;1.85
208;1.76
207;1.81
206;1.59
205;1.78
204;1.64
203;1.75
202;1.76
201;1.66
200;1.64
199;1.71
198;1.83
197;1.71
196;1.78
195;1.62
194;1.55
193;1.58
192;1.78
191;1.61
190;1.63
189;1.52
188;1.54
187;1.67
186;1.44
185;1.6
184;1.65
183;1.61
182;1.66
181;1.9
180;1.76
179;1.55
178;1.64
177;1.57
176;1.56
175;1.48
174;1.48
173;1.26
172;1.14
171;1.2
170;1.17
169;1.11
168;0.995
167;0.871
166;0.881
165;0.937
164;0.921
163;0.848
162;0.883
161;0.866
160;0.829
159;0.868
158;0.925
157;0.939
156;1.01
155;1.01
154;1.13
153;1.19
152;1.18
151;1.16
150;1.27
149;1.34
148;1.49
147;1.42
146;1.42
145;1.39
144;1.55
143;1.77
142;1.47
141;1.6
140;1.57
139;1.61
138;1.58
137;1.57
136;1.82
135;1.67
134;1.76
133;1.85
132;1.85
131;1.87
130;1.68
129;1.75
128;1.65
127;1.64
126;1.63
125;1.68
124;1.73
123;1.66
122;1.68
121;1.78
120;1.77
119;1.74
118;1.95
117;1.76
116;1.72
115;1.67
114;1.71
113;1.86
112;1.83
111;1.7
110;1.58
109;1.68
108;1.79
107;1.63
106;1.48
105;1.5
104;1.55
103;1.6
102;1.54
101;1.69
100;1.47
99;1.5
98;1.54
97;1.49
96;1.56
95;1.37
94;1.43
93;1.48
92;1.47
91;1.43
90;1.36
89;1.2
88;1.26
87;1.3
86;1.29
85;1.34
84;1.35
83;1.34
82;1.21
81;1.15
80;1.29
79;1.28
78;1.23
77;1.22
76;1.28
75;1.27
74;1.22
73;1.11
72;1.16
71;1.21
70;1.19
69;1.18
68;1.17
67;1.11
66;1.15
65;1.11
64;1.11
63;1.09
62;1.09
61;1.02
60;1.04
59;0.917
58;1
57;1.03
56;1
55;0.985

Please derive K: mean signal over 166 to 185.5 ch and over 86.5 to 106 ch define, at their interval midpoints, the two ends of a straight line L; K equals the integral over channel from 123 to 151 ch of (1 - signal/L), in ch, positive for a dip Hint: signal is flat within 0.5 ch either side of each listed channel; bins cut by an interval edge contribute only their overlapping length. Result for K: -3.3 ch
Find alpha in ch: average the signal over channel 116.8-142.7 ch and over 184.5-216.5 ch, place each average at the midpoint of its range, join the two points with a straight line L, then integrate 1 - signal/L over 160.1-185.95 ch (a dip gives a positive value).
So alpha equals 6.2 ch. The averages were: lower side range 1.7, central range 1.3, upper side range 1.7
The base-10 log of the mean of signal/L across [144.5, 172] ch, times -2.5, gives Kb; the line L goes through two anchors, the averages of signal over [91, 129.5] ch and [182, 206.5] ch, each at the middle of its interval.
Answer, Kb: 0.45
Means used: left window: 1.64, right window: 1.65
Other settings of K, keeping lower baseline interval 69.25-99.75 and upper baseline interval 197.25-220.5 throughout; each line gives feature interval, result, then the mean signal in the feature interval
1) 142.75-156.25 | 2.2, 1.31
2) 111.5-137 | -4.9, 1.74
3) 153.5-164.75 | 4.7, 0.93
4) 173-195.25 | 1.1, 1.6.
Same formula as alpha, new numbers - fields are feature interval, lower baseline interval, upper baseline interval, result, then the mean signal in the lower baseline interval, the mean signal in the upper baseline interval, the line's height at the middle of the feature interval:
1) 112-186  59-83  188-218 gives 1.5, 1.17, 1.73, 1.5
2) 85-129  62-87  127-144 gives -3.7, 1.21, 1.69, 1.46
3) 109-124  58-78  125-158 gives -4.1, 1.14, 1.49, 1.37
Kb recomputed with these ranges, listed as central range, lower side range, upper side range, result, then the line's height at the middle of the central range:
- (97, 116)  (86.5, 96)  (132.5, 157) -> -0.167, 1.4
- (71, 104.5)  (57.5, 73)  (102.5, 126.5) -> 0.011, 1.37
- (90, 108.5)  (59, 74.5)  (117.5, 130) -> -0.044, 1.46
